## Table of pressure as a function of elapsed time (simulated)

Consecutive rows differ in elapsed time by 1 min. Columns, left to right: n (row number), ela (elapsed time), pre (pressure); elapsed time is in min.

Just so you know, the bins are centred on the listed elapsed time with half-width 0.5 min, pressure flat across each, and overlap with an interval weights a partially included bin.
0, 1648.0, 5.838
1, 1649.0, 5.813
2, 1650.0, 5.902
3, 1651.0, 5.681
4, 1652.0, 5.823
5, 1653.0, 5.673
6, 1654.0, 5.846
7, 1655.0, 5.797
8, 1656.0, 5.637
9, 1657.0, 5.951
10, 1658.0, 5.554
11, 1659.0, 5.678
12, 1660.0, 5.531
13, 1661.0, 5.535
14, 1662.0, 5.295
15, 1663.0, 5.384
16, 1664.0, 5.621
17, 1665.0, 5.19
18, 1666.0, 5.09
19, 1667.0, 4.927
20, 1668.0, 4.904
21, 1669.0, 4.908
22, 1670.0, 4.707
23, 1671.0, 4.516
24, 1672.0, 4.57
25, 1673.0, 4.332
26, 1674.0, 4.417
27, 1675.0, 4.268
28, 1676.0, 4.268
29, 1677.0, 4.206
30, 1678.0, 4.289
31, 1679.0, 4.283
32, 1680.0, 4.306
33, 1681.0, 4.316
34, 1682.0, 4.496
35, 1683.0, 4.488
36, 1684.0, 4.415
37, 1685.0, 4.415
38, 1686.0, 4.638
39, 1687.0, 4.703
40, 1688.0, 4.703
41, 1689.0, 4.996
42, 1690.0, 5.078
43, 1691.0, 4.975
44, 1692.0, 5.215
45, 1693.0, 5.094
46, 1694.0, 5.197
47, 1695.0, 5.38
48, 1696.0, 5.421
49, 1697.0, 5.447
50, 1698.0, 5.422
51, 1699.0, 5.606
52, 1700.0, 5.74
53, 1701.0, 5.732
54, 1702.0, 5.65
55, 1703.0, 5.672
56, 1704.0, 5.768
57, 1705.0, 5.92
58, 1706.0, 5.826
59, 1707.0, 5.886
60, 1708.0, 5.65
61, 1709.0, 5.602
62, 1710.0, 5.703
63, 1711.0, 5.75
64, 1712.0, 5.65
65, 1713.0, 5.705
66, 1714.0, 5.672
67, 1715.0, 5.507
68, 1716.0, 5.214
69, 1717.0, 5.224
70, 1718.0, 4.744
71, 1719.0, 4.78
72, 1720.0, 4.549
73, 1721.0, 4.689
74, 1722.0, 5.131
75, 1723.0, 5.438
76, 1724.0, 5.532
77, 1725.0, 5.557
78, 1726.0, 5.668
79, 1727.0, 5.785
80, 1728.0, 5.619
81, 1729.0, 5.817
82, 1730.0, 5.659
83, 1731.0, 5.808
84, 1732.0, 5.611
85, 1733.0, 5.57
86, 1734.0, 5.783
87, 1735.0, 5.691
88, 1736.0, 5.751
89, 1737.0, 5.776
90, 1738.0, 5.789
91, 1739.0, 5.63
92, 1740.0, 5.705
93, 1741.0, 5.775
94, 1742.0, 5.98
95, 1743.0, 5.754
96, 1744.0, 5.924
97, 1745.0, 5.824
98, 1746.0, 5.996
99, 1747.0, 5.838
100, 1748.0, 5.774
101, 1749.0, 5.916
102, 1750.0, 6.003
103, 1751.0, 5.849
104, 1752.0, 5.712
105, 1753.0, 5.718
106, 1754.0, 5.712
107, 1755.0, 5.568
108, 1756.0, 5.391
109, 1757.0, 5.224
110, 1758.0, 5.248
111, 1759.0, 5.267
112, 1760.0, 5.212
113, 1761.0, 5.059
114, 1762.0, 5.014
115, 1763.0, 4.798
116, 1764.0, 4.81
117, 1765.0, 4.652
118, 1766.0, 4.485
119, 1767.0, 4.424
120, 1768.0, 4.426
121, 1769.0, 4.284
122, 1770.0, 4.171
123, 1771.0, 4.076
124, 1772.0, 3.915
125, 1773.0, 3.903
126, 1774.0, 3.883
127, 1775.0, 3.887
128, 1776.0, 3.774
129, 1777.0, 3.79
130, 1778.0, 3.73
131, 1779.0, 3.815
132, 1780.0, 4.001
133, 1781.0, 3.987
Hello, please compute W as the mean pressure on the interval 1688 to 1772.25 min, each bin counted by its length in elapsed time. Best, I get 5.4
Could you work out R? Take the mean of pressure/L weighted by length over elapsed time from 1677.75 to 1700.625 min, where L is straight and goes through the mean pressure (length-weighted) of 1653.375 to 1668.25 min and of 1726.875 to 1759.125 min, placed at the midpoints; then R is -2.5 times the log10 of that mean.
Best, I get 0.14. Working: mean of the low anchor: 5.47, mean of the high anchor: 5.72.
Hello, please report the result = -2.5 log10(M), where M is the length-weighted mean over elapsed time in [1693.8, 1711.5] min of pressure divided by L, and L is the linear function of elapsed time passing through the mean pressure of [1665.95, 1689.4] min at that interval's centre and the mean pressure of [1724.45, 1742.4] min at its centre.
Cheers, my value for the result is -0.12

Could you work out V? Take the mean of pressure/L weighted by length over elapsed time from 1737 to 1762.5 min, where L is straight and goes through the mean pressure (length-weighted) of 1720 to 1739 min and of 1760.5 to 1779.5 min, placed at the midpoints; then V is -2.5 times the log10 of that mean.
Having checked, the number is -0.15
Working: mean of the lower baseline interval 5.57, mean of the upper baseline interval 4.26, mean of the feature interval 5.64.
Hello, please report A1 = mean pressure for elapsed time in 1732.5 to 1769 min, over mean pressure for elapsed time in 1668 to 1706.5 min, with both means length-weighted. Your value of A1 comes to 1.1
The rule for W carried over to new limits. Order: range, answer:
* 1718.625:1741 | 5.53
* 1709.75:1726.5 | 5.32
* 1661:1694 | 4.74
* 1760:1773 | 4.51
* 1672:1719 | 5.1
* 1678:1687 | 4.43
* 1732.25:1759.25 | 5.71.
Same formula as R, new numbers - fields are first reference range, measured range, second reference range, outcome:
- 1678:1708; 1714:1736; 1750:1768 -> -0.053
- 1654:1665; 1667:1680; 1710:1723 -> 0.223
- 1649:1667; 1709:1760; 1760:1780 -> -0.190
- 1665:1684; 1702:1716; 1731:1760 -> -0.121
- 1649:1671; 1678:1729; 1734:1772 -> 0.033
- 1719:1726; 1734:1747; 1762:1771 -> -0.185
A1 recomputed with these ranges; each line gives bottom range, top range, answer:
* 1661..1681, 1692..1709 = 1.18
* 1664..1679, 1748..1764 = 1.17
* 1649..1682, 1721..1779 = 1.03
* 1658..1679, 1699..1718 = 1.15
